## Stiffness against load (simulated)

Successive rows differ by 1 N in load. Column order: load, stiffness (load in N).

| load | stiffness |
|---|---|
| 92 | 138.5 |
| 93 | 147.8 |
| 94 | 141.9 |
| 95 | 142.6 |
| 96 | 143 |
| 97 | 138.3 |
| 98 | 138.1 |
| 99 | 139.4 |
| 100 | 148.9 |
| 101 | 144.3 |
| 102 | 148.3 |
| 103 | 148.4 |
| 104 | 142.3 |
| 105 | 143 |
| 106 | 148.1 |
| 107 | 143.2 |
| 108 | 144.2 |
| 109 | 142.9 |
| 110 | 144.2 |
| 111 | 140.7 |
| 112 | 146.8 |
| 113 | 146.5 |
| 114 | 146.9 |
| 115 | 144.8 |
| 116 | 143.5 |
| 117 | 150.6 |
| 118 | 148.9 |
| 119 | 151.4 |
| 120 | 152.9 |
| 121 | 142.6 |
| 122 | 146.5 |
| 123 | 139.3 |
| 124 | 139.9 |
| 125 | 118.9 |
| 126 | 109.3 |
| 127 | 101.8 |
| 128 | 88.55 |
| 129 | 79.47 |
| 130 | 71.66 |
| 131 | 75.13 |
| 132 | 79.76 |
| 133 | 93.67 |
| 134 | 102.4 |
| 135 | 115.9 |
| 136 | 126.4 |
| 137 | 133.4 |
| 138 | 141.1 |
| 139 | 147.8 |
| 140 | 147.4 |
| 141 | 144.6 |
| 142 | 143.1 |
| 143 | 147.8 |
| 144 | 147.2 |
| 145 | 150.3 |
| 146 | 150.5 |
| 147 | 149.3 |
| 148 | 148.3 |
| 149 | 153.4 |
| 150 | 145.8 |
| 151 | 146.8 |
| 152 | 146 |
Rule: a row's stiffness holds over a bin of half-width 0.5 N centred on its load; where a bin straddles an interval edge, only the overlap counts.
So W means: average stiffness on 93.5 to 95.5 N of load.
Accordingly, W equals 142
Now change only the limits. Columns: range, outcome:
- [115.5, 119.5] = 149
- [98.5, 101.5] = 144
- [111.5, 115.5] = 146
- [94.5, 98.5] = 140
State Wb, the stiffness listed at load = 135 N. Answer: 115.9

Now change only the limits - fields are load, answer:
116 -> 143.5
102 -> 148.3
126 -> 109.3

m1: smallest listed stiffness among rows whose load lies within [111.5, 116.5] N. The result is 143.5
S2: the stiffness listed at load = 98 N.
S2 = 138.1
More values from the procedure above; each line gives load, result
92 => 138.5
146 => 150.5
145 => 150.3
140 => 147.4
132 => 79.76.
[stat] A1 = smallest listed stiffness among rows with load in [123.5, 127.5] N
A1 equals 101.8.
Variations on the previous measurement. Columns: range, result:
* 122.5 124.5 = 139.3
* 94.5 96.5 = 142.6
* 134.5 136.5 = 115.9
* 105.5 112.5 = 140.7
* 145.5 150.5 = 145.8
